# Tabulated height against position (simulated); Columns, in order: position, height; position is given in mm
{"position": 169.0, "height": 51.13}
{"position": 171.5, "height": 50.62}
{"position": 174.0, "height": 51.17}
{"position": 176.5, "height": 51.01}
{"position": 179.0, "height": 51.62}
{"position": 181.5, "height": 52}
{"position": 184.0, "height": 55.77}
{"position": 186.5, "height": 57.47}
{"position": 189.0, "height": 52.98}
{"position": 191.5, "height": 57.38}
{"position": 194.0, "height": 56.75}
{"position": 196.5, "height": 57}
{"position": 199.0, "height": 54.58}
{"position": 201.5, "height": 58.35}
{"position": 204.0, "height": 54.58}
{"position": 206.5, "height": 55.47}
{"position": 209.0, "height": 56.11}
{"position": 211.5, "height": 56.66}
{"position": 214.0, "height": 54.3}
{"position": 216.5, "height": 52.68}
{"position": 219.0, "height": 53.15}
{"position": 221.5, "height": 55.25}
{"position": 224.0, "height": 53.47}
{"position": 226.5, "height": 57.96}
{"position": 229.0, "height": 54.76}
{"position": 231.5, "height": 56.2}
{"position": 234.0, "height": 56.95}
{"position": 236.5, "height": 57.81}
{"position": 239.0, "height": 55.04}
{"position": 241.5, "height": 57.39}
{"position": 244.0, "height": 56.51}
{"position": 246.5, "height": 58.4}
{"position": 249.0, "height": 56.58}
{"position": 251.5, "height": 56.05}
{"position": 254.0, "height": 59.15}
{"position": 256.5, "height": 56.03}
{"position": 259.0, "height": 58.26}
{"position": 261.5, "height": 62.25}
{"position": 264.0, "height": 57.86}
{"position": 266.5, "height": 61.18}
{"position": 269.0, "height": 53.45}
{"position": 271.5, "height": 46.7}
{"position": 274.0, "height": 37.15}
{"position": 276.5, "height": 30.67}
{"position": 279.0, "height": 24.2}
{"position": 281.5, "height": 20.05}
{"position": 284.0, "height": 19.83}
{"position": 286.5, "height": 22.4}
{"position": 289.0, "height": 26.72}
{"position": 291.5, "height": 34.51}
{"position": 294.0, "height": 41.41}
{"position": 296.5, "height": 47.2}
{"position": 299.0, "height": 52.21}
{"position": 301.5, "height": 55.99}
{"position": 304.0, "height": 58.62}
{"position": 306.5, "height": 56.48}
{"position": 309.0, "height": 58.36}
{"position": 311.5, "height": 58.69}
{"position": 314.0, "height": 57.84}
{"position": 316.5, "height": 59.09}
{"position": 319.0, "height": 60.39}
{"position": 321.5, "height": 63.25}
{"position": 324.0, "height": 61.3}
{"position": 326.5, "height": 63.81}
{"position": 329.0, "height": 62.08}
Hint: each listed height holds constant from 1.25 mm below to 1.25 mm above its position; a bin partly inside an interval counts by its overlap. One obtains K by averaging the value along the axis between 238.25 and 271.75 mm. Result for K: 57.1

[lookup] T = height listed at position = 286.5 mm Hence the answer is 22.4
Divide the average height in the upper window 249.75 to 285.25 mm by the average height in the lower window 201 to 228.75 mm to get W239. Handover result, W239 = 0.8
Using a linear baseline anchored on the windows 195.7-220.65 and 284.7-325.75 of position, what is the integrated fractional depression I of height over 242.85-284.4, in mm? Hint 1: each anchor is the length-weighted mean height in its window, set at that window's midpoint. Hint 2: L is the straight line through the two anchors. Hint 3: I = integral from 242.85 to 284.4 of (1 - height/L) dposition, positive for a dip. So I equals 3.4 mm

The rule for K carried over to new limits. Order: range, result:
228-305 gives 48.1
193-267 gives 56.5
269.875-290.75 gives 29.1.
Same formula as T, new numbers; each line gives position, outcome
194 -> 56.75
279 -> 24.2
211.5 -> 56.66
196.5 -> 57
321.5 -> 63.25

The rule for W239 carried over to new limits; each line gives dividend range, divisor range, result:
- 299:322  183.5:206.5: 1.04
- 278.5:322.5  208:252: 0.82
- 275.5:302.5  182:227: 0.61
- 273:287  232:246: 0.45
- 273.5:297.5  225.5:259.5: 0.53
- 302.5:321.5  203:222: 1.07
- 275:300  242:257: 0.56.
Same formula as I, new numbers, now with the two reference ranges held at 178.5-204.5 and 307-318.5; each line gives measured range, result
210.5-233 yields 0.51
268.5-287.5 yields 8.74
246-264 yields -0.33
